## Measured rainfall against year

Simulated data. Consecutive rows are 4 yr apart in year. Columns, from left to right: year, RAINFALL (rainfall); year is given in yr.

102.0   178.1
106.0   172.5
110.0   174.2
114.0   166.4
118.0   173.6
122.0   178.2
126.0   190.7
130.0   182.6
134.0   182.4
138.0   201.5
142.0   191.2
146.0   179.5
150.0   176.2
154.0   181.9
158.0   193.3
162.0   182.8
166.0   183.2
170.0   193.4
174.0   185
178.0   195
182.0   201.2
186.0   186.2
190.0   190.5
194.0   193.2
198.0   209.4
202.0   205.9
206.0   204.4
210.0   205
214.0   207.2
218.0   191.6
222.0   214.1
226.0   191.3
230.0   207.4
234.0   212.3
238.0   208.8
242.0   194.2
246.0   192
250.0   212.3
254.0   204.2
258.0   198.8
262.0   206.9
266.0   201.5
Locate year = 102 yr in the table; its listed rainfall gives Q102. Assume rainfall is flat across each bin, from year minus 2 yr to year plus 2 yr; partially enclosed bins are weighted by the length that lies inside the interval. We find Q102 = 178.1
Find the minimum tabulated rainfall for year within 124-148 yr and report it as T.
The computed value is 179.5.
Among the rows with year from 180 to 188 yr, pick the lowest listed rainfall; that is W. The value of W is 186.2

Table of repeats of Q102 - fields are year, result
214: 207.2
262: 206.9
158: 193.3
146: 179.5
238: 208.8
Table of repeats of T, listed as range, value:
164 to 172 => 183.2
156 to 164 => 182.8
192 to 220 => 191.6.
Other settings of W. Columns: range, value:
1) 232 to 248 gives 192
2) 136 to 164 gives 176.2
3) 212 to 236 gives 191.3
